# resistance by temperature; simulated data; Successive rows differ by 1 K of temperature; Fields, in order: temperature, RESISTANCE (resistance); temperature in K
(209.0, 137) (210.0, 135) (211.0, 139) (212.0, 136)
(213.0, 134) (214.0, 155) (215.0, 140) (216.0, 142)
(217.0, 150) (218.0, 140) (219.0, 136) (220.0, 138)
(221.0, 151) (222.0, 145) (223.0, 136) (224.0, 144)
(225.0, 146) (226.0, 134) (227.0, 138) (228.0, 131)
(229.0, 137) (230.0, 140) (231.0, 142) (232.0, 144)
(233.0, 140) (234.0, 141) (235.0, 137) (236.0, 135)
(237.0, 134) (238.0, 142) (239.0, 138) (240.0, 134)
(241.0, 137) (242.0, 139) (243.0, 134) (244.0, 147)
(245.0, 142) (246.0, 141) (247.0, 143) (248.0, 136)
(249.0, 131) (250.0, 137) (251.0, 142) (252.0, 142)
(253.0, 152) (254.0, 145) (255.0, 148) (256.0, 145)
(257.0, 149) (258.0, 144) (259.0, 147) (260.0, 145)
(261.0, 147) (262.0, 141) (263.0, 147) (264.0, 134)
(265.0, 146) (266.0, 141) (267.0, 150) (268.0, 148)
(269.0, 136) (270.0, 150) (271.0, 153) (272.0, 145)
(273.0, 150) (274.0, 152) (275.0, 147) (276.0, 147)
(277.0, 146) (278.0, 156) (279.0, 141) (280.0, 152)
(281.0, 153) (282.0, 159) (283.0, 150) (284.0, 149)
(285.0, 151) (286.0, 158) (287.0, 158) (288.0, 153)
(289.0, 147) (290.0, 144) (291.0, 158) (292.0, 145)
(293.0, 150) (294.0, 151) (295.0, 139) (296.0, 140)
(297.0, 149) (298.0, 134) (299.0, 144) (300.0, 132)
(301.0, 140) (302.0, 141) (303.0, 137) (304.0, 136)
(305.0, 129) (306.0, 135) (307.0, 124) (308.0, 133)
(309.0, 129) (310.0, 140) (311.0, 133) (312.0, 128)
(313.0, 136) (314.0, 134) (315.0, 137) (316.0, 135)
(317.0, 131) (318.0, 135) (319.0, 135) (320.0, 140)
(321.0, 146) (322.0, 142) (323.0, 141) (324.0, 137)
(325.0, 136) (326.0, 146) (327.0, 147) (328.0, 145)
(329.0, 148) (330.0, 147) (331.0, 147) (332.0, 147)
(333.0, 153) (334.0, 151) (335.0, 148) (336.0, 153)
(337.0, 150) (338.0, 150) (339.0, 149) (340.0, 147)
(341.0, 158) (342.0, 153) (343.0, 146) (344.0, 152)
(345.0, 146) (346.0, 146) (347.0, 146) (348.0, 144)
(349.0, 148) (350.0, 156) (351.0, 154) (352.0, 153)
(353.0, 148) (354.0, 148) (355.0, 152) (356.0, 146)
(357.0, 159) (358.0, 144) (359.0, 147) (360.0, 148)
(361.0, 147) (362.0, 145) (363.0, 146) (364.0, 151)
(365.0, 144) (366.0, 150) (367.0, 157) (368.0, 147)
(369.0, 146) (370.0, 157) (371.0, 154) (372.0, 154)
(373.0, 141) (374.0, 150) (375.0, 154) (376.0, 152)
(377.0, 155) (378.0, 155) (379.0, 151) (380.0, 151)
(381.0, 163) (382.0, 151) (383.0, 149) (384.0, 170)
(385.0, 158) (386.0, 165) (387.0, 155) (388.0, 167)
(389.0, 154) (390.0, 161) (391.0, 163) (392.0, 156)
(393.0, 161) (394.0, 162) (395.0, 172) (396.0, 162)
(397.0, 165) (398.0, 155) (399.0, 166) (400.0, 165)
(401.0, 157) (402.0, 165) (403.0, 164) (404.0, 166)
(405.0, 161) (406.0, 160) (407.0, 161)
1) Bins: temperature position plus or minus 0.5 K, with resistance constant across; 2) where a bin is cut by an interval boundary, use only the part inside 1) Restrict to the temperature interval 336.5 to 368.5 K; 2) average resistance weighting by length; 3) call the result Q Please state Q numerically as 149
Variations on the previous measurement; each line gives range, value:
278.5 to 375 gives 145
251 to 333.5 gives 144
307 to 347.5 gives 143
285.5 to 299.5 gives 148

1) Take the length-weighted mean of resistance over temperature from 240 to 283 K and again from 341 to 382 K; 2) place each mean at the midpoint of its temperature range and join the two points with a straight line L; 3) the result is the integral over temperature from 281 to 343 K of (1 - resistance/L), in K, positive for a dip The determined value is 1.8 K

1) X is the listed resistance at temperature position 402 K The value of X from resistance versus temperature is 165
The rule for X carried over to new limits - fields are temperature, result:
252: 142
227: 138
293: 150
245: 142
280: 152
